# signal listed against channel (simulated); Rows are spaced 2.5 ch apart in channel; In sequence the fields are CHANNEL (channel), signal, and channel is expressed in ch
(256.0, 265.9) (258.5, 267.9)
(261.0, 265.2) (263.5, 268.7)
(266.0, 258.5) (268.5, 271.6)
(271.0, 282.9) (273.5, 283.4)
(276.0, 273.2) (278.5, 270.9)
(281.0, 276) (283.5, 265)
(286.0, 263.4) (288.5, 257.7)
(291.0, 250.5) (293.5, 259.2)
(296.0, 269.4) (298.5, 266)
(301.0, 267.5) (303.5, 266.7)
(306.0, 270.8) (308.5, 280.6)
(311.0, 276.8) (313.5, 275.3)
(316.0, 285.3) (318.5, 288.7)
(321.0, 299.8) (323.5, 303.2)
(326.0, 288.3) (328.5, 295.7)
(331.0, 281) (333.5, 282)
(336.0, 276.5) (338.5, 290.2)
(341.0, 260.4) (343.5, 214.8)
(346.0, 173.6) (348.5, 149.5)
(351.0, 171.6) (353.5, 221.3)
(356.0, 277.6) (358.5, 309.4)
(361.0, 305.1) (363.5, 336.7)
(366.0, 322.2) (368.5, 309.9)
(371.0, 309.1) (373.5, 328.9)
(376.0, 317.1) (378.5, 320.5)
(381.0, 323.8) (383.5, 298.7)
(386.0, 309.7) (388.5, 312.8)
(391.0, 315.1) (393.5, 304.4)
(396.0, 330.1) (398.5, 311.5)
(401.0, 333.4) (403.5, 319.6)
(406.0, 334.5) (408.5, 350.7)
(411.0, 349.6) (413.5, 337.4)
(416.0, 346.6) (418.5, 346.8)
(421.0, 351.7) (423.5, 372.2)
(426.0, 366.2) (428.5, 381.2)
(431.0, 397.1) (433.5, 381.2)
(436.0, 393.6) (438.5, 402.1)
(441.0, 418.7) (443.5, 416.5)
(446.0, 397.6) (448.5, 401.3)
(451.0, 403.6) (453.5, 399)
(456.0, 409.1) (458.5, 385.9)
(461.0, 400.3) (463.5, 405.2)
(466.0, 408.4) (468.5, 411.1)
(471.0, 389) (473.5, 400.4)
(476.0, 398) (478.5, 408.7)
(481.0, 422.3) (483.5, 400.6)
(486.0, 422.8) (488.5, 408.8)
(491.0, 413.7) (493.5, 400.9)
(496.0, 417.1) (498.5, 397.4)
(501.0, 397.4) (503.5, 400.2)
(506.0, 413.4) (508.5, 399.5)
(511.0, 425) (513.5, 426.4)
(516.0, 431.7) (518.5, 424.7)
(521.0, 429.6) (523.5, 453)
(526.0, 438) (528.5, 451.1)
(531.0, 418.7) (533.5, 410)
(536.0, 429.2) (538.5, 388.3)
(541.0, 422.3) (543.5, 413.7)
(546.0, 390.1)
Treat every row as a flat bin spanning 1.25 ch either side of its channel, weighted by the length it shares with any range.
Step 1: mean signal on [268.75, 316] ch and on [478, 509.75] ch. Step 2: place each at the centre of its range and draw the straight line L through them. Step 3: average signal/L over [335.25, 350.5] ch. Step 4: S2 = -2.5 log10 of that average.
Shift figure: 0.34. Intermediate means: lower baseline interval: 270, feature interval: 223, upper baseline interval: 408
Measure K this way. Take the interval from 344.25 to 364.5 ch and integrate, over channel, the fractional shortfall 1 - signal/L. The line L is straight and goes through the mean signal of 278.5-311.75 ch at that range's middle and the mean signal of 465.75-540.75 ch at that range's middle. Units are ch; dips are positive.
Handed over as 4.5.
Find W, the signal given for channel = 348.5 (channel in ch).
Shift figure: 149.5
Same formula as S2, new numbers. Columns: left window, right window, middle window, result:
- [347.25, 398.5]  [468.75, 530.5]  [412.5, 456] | -0.091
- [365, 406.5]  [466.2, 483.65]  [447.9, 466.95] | -0.038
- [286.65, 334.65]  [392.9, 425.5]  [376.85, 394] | 0.039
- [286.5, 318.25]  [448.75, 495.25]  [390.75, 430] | 0.044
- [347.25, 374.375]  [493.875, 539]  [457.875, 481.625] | -0.074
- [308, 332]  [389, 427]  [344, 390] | 0.120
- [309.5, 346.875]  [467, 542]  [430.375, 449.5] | -0.108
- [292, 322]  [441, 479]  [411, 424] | 0.054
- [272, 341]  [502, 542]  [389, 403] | 0.061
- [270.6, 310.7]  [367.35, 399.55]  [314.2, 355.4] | 0.135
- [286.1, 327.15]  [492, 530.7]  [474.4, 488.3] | -0.030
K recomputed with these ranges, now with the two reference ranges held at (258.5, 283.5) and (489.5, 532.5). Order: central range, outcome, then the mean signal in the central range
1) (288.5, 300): 1.01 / 261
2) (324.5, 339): 1.10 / 286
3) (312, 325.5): 0.50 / 290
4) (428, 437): -0.42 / 389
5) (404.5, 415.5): 0.45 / 343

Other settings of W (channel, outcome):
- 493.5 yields 400.9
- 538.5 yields 388.3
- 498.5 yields 397.4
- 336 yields 276.5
